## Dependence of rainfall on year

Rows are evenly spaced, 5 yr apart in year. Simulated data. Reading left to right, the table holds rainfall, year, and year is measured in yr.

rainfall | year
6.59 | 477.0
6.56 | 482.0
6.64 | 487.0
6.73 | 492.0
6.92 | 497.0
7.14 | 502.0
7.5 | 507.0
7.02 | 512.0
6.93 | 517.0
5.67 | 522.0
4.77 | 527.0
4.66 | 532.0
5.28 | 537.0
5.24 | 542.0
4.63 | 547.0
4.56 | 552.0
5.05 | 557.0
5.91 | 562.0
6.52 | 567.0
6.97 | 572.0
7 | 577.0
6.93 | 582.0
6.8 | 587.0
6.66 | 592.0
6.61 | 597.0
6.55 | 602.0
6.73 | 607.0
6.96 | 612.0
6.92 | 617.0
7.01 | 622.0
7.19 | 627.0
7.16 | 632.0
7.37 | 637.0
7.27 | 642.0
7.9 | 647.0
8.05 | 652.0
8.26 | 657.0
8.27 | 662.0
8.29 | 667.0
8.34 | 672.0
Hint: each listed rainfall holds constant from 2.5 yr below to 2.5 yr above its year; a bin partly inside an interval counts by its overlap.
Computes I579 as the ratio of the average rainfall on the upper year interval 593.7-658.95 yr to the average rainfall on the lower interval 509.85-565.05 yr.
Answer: 1.33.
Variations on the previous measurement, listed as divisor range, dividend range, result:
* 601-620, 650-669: 1.21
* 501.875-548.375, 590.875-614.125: 1.15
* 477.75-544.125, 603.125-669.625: 1.20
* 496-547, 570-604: 1.13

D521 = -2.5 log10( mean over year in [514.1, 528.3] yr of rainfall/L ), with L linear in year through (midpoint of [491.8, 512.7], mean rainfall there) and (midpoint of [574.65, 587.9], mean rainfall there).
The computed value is 0.19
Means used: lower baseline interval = 7.1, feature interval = 5.91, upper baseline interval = 6.92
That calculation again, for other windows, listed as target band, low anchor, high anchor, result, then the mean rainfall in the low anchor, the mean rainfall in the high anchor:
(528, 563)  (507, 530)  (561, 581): 0.28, 6.22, 6.68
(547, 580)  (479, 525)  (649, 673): 0.24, 6.77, 8.23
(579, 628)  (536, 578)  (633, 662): -0.01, 5.65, 7.78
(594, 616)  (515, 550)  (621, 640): 0.00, 5.28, 7.2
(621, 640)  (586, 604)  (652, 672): 0.04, 6.65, 8.25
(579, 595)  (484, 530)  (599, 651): 0.02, 6.57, 7.13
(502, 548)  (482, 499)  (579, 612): 0.15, 6.73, 6.74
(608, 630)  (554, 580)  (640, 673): 0.05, 6.27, 8.05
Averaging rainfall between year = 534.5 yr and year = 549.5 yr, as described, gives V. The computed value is 5.05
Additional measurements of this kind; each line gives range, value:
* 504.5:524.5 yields 6.78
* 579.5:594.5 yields 6.8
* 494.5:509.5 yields 7.19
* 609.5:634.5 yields 7.05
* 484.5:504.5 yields 6.86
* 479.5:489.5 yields 6.6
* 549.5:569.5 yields 5.51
